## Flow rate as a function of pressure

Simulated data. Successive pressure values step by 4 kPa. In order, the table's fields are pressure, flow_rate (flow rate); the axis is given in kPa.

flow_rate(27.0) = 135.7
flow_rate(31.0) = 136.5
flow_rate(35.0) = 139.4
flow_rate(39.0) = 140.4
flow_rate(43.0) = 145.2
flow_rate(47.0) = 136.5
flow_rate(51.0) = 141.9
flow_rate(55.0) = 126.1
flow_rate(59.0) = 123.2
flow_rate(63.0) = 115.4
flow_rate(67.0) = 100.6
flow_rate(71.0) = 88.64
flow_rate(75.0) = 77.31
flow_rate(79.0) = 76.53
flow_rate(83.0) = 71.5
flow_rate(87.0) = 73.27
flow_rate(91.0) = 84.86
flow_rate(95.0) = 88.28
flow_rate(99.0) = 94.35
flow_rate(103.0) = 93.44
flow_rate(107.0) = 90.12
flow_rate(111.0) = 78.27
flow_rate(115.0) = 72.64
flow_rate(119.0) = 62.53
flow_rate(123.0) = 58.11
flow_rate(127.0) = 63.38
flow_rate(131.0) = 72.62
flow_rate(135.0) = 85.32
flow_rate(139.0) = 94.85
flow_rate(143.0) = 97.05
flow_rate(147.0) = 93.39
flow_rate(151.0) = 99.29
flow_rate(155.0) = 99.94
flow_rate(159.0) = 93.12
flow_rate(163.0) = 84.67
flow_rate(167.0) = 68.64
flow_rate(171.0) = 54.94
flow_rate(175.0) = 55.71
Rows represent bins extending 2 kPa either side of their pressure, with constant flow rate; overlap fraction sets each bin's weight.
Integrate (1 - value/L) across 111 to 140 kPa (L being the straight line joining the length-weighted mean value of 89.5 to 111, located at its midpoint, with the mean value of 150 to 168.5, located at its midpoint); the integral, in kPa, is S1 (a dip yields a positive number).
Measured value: 5.46 kPa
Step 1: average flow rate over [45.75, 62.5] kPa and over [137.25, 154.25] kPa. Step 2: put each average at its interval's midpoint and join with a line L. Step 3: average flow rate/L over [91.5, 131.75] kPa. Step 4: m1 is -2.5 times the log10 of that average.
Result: 0.37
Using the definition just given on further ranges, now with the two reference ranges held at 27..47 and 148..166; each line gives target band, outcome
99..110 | 0.24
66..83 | 0.44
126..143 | 0.23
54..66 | 0.10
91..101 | 0.28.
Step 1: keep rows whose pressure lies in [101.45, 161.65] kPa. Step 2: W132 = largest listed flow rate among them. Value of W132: 99.94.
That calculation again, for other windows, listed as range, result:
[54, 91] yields 126.1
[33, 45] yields 145.2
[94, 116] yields 94.35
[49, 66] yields 141.9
